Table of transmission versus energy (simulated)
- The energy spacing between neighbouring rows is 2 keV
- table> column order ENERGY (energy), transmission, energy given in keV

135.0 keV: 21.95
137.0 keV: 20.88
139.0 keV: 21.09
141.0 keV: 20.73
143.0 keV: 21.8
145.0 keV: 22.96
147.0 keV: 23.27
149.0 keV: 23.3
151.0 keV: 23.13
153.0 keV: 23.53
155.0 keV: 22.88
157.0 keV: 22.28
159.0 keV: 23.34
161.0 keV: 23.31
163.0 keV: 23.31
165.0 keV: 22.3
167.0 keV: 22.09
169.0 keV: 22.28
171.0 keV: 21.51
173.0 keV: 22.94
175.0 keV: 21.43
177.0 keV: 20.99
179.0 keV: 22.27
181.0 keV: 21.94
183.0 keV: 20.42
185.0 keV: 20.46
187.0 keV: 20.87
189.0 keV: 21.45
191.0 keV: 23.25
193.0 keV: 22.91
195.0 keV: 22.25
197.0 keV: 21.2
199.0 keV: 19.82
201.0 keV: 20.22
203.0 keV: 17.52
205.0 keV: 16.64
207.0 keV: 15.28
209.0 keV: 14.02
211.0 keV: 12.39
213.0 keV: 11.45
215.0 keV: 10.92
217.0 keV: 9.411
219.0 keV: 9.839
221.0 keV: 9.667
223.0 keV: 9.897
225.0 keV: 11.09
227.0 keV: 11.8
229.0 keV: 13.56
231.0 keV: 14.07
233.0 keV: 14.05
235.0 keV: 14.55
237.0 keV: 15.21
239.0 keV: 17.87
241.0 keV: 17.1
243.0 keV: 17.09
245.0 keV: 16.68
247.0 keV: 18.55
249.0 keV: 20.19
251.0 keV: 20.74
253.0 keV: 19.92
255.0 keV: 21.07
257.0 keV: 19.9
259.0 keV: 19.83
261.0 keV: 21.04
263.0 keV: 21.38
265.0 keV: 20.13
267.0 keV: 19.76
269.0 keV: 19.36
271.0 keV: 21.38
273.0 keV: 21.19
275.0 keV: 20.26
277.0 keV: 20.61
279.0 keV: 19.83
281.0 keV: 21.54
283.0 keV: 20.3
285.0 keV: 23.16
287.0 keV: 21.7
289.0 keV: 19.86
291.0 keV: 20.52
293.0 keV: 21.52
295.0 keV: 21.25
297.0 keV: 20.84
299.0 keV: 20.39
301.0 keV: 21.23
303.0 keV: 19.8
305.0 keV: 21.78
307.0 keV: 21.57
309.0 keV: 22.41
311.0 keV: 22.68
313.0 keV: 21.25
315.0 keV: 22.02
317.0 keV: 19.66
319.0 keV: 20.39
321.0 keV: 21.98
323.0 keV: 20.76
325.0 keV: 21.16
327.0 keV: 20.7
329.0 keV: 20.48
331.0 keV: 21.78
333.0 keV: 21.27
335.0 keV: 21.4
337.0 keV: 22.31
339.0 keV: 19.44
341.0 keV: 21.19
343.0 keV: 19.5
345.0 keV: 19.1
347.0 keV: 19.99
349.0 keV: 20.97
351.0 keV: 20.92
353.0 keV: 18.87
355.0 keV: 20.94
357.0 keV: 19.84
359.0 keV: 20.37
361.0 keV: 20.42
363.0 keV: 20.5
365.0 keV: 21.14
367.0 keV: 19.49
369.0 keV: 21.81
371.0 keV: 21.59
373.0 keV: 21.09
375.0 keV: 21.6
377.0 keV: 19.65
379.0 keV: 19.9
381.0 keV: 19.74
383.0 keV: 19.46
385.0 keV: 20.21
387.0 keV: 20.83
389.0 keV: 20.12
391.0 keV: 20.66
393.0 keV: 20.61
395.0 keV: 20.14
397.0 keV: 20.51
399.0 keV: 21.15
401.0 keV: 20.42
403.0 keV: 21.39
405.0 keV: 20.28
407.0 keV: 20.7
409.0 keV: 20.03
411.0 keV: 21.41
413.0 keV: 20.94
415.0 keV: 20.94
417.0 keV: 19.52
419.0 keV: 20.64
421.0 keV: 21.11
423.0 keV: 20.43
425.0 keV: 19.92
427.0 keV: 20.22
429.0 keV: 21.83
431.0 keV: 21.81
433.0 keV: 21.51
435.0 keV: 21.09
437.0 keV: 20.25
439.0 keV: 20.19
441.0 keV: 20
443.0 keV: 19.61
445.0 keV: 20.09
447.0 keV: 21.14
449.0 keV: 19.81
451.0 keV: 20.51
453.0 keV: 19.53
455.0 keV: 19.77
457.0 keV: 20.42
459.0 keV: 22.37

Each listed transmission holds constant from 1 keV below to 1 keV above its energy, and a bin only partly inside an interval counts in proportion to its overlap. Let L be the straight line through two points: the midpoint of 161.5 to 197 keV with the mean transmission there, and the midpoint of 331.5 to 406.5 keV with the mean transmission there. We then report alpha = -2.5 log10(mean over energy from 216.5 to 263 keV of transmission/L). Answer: 0.320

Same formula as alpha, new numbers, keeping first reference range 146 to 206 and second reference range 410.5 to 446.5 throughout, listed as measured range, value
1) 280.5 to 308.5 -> 0.01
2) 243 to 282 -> 0.07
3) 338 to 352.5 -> 0.05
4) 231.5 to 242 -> 0.34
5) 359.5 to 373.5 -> 0.00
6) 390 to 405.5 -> 0.01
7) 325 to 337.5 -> -0.01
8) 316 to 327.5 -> 0.02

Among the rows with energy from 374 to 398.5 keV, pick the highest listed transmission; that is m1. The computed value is 21.6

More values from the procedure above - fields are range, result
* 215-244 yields 17.87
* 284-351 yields 23.16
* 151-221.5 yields 23.53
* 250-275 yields 21.38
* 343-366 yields 21.14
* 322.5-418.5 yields 22.31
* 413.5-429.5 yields 21.83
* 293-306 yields 21.78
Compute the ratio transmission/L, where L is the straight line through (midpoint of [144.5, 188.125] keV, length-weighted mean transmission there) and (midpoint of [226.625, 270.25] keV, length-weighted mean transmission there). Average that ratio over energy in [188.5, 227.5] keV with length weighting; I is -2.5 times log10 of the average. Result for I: 0.29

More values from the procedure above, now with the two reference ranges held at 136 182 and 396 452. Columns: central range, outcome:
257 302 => 0.04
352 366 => 0.04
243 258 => 0.12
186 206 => 0.08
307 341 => 0.00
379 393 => 0.04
